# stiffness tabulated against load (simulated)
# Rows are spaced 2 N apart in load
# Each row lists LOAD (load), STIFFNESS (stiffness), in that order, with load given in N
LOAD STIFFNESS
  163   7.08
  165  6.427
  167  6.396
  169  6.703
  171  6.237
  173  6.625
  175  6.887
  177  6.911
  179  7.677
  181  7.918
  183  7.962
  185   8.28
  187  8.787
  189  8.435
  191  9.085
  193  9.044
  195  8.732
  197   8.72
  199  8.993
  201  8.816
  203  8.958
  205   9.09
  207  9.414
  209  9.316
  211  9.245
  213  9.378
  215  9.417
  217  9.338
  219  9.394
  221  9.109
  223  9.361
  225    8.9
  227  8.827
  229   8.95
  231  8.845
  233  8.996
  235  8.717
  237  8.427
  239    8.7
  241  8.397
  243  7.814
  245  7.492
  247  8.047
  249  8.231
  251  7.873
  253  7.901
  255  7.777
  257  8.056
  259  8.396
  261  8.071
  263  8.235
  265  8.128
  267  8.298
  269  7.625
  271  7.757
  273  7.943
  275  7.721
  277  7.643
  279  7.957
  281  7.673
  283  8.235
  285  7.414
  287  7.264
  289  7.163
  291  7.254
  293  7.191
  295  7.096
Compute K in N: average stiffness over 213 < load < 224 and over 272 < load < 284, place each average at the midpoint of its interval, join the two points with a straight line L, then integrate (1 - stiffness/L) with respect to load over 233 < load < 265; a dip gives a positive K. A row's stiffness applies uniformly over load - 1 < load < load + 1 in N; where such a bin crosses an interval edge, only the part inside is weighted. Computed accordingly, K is 1.5 N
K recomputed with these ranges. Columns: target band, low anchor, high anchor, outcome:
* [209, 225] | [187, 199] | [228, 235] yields -0.8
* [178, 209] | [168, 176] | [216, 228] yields -3.9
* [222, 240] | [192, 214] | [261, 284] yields -0.5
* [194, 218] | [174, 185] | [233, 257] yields -4.1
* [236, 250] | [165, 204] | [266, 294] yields -0.7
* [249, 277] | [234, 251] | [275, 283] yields 0.0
